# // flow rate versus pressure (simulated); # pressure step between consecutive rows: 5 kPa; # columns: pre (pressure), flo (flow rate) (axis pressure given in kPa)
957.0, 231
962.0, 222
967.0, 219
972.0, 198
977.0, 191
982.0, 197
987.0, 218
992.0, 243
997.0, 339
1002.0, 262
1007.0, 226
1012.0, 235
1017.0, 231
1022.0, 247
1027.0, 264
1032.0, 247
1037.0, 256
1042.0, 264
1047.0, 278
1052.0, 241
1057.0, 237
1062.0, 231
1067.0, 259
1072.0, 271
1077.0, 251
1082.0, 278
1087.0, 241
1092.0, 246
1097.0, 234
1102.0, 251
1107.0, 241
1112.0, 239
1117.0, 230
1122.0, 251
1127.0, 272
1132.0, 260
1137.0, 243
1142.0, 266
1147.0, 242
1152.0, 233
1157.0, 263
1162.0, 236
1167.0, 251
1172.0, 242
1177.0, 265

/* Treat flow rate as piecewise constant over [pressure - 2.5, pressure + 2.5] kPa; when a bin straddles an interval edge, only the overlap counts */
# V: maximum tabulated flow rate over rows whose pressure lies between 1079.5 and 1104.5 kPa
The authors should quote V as 278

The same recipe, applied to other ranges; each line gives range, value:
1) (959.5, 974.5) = 222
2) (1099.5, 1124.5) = 251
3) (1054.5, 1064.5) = 237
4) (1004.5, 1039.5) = 264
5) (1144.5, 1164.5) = 263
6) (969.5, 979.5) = 198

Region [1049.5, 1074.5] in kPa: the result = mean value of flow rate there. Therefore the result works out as 248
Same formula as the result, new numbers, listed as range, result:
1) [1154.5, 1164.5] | 250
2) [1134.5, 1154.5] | 246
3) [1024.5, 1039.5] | 256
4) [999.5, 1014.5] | 241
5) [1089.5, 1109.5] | 243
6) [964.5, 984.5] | 201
